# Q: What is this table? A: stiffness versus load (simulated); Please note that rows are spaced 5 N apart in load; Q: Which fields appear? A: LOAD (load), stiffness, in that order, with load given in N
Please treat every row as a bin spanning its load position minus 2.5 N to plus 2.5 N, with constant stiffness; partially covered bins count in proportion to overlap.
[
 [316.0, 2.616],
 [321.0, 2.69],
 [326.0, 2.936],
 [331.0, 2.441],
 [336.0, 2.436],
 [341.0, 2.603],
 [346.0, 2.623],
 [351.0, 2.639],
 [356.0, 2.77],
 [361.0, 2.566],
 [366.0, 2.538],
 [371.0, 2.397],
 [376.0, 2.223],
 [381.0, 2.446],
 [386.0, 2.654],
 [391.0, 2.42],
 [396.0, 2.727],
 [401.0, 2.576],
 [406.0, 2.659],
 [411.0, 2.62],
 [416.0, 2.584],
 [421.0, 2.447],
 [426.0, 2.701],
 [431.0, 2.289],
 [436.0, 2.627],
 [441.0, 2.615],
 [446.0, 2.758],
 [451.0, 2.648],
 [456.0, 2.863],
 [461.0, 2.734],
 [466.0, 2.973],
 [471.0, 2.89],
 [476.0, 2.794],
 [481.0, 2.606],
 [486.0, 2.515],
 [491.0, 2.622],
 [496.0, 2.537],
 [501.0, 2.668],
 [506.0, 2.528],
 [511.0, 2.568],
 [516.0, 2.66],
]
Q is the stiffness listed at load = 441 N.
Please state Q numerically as 2.615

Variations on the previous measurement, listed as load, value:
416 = 2.584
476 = 2.794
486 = 2.515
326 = 2.936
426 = 2.701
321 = 2.69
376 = 2.223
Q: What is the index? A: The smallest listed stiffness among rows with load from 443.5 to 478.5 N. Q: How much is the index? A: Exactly 2.648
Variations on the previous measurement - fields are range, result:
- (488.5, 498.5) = 2.537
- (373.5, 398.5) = 2.223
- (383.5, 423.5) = 2.42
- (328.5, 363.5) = 2.436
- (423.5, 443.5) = 2.289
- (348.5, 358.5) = 2.639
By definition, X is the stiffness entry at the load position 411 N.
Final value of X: 2.62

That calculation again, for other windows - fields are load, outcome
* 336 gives 2.436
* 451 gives 2.648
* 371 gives 2.397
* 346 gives 2.623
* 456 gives 2.863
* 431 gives 2.289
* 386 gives 2.654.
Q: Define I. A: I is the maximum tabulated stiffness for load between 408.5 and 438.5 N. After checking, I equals 2.701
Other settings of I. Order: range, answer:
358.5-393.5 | 2.654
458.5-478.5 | 2.973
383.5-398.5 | 2.727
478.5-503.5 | 2.668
